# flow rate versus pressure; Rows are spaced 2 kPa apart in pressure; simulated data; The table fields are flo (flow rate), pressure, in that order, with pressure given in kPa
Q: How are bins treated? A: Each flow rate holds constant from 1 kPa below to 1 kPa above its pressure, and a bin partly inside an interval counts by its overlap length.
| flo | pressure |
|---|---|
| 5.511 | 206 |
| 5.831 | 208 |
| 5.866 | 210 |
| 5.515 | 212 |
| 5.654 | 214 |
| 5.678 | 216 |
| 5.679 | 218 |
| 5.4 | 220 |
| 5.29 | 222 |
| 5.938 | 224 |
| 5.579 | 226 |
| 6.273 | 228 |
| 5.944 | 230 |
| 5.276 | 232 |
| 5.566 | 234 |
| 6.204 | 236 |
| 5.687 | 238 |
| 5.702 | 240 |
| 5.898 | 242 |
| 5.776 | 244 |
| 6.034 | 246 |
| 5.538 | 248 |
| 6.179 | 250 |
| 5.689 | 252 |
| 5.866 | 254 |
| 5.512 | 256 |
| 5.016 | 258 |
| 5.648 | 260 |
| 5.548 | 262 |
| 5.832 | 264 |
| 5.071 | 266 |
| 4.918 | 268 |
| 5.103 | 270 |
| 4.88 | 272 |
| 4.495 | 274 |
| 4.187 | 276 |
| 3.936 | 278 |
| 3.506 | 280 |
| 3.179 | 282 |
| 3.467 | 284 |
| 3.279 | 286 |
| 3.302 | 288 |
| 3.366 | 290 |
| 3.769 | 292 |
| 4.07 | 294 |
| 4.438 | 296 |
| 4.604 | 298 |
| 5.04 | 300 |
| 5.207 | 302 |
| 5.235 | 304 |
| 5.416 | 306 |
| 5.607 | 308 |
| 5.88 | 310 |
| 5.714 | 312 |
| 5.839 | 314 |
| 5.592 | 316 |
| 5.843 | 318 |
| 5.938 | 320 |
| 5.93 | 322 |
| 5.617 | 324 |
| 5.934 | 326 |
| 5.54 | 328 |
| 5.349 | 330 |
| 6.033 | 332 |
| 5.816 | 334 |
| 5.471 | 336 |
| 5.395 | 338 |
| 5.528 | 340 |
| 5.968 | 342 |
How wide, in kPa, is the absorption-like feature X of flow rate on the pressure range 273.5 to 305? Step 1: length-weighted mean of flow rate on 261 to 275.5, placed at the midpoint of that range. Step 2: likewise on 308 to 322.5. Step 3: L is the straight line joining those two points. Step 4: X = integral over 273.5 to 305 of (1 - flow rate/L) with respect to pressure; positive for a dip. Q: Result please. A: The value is 7.9 kPa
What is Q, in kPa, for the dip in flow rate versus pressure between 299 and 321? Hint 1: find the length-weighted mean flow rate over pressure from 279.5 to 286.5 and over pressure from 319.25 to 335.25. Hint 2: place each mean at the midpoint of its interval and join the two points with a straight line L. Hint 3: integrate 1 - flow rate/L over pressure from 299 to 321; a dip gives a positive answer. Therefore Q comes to -3.5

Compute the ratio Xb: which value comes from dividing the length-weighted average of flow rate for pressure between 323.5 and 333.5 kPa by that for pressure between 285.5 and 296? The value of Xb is 1.6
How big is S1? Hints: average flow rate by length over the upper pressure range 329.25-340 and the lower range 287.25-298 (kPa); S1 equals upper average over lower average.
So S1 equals 1.4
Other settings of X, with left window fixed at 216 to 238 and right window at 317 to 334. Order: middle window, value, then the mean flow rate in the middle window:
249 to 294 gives 8.83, 4.61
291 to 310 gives 2.91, 4.88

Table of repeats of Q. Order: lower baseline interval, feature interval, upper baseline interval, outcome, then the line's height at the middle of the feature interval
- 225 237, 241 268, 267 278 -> -2.6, 5.15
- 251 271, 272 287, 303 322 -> 4.7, 5.52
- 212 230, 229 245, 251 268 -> -0.4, 5.61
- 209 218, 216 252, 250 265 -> -0.7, 5.65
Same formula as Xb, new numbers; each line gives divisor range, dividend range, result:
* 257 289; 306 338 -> 1.28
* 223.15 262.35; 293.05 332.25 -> 0.95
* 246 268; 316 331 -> 1.03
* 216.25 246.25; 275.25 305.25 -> 0.71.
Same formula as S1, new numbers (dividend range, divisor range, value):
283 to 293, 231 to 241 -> 0.60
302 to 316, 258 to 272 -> 1.05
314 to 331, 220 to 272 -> 1.02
